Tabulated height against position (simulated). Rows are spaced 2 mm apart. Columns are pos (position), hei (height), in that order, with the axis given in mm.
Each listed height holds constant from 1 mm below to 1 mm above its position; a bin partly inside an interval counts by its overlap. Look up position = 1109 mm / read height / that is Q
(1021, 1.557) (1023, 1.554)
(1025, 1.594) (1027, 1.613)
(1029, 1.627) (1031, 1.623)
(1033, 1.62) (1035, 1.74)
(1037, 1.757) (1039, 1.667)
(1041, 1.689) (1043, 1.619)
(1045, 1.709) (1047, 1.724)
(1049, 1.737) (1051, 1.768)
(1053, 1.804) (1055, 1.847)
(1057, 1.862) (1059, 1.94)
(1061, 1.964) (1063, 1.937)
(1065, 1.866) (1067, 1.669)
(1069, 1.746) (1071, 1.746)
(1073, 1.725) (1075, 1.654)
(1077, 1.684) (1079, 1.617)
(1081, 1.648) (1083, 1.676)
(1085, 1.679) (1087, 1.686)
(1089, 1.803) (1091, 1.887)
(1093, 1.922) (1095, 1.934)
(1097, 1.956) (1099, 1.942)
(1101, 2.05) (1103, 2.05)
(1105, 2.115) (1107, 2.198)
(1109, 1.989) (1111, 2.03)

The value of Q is 1.989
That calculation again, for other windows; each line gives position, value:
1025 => 1.594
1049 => 1.737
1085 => 1.679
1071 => 1.746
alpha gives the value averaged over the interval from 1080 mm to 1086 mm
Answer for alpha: 1.67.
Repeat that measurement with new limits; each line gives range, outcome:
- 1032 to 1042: 1.69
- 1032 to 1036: 1.68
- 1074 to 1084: 1.66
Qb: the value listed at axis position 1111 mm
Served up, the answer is 2.03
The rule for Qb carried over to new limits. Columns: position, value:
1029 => 1.627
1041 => 1.689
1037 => 1.757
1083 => 1.676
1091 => 1.887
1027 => 1.613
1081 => 1.648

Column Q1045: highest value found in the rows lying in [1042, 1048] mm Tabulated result 1.724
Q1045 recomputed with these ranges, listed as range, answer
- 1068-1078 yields 1.746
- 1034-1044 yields 1.757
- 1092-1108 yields 2.198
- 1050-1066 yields 1.964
